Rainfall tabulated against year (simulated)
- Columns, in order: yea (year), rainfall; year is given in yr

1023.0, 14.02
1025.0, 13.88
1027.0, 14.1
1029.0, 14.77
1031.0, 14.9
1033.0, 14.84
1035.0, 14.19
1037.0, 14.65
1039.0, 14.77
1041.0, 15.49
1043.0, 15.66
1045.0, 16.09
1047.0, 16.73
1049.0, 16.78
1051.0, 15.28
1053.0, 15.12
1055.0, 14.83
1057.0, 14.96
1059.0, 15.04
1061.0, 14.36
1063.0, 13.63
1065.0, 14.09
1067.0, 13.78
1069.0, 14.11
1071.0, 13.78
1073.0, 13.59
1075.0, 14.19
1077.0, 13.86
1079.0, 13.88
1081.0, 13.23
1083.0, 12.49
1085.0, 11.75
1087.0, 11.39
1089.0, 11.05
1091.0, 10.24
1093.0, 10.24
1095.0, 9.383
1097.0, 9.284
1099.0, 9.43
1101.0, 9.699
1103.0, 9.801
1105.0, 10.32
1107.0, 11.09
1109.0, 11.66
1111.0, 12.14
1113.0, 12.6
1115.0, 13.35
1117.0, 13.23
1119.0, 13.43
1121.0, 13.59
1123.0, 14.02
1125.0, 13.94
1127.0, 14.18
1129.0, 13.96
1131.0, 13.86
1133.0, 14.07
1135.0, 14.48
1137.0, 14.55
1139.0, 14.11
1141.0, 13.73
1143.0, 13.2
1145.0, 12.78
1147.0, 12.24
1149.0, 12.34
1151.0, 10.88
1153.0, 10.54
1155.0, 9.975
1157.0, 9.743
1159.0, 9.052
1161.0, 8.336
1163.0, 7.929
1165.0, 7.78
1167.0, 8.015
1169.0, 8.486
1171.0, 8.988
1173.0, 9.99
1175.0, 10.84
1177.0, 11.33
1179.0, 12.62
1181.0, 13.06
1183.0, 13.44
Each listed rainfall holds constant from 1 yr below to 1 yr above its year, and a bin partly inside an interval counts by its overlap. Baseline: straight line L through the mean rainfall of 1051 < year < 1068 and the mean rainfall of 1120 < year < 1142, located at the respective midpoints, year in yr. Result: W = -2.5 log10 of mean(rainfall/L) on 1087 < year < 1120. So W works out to 0.27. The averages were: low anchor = 14.5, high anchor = 14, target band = 11.1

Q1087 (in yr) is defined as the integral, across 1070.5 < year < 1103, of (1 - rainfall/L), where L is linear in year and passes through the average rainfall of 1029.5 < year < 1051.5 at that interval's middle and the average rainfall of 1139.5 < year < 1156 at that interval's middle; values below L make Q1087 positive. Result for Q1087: 5.5 yr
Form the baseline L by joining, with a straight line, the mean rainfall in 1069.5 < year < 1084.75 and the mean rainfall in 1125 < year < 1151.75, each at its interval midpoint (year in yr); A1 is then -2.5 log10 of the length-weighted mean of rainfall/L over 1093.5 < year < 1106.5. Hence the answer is 0.35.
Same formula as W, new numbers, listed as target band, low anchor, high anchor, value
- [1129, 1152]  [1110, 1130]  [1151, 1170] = -0.189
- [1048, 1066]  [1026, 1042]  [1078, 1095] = -0.117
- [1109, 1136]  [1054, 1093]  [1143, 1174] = -0.193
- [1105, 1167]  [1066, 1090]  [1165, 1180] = -0.090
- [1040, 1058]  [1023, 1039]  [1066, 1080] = -0.105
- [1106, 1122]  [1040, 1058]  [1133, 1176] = 0.008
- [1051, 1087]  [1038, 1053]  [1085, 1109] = -0.051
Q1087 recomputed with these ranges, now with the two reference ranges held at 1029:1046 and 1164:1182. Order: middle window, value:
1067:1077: -0.07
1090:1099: 2.24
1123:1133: -1.90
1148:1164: 1.36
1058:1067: -0.05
